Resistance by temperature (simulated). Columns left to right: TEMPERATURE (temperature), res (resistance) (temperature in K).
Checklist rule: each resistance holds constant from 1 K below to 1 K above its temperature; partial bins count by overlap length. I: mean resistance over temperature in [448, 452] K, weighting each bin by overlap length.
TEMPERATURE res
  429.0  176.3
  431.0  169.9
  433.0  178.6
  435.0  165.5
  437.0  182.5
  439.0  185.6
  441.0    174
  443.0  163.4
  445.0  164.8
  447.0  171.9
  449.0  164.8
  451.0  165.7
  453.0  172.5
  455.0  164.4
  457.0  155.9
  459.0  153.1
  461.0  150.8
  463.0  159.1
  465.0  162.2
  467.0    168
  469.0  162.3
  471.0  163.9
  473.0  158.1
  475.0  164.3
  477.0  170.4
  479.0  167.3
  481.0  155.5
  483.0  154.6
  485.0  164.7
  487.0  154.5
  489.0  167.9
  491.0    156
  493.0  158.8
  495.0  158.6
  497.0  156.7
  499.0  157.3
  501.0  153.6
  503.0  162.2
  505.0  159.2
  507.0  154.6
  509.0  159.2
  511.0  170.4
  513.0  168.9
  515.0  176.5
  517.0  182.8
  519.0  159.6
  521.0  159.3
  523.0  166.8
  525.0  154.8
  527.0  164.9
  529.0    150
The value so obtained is 165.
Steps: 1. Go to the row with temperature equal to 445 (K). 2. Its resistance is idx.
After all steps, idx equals 164.8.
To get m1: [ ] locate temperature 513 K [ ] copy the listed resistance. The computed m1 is 168.9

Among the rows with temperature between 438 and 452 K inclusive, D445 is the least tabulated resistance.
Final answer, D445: 163.4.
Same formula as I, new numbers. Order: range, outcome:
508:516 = 169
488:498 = 160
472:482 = 163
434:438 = 174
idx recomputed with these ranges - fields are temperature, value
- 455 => 164.4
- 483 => 154.6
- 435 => 165.5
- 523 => 166.8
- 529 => 150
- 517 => 182.8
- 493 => 158.8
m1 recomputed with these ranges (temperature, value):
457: 155.9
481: 155.5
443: 163.4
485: 164.7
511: 170.4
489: 167.9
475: 164.3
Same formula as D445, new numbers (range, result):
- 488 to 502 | 153.6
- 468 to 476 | 158.1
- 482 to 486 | 154.6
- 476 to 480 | 167.3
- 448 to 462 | 150.8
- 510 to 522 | 159.3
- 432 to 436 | 165.5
